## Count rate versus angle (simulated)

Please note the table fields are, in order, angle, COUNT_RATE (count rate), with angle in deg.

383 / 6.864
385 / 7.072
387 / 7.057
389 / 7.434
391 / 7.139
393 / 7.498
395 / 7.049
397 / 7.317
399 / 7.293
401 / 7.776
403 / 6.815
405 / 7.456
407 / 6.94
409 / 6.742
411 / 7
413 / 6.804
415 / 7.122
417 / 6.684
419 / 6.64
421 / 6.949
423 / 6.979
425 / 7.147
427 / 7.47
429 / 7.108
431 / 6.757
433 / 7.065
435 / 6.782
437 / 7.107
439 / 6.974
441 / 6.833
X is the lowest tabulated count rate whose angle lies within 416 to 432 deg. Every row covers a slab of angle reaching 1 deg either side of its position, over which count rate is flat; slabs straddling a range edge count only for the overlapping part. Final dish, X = 6.64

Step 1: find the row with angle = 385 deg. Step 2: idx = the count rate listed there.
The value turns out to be 7.072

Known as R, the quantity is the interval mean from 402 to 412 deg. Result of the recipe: 6.99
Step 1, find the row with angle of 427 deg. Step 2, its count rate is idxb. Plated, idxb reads 7.47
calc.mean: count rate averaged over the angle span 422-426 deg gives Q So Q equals 7.06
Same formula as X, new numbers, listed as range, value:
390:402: 7.049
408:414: 6.742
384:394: 7.057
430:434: 6.757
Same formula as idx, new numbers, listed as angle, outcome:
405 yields 7.456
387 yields 7.057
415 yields 7.122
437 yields 7.107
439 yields 6.974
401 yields 7.776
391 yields 7.139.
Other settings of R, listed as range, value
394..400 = 7.22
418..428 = 7.04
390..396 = 7.23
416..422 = 6.76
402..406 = 7.14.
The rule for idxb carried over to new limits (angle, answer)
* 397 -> 7.317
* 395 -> 7.049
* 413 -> 6.804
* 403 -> 6.815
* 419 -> 6.64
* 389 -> 7.434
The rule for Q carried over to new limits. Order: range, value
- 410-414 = 6.9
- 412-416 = 6.96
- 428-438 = 6.96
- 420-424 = 6.96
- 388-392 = 7.29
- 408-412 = 6.87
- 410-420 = 6.85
